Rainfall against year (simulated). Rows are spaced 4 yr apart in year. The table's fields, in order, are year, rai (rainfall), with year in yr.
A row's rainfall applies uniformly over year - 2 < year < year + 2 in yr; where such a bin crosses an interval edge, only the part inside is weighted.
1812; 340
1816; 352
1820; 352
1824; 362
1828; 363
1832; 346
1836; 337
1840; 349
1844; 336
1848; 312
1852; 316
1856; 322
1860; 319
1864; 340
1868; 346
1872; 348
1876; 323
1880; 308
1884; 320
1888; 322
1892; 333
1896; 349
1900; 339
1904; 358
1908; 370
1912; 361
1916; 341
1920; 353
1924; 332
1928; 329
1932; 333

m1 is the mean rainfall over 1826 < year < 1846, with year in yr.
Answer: 346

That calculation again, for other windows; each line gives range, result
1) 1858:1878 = 335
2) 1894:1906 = 349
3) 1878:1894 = 321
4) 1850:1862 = 319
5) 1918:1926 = 342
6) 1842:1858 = 322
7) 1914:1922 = 347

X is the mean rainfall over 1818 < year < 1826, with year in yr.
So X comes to 357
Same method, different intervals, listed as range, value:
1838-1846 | 342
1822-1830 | 362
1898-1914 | 357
